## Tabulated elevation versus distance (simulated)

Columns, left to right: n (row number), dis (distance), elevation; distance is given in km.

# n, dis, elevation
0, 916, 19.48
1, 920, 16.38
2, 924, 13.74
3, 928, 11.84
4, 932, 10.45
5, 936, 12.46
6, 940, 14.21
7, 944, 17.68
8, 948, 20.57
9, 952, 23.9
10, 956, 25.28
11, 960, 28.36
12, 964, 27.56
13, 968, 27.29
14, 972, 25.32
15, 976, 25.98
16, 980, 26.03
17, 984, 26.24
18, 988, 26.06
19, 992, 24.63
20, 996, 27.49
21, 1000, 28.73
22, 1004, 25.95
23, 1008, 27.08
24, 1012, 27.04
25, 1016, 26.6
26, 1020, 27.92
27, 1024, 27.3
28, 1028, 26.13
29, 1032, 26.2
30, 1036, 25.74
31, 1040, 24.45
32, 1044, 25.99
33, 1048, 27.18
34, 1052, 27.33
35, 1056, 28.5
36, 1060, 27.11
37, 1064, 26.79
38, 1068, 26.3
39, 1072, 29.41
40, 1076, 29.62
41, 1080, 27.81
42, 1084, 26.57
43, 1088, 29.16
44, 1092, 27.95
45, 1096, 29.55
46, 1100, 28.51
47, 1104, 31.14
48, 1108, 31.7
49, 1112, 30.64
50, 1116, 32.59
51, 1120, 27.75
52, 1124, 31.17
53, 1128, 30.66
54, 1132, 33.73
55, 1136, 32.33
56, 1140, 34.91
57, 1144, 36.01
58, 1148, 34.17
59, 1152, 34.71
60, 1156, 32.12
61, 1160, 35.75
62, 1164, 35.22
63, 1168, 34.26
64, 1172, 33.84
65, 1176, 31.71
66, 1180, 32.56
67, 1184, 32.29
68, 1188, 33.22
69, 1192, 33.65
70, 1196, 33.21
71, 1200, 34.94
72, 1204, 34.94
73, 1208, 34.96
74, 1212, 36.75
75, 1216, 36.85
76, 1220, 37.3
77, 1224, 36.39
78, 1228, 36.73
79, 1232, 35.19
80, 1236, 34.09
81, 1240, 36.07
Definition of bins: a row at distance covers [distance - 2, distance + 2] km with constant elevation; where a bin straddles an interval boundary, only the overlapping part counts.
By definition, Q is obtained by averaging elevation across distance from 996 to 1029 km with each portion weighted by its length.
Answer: 27.1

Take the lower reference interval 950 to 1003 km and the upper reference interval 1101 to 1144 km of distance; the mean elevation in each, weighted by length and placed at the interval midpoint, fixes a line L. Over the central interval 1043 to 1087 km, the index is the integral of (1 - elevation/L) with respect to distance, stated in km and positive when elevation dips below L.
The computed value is 3.1 km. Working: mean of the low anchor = 26.4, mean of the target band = 27.6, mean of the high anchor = 31.8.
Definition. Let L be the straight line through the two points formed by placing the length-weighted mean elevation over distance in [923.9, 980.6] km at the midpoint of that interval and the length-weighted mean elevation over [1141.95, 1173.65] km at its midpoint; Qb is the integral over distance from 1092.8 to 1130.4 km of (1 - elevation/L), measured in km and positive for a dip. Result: 1.3 km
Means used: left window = 20.8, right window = 34.5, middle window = 30.4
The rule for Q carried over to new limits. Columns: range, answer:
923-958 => 16.8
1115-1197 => 33.1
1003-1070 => 26.7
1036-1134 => 28.8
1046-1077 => 27.7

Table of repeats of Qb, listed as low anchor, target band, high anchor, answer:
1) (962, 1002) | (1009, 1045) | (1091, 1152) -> 2.27 km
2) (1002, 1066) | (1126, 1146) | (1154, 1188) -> -1.13 km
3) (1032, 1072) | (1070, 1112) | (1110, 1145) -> 0.40 km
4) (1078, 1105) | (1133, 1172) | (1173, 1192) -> -3.79 km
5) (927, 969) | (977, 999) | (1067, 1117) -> -3.55 km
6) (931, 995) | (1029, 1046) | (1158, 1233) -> 0.67 km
